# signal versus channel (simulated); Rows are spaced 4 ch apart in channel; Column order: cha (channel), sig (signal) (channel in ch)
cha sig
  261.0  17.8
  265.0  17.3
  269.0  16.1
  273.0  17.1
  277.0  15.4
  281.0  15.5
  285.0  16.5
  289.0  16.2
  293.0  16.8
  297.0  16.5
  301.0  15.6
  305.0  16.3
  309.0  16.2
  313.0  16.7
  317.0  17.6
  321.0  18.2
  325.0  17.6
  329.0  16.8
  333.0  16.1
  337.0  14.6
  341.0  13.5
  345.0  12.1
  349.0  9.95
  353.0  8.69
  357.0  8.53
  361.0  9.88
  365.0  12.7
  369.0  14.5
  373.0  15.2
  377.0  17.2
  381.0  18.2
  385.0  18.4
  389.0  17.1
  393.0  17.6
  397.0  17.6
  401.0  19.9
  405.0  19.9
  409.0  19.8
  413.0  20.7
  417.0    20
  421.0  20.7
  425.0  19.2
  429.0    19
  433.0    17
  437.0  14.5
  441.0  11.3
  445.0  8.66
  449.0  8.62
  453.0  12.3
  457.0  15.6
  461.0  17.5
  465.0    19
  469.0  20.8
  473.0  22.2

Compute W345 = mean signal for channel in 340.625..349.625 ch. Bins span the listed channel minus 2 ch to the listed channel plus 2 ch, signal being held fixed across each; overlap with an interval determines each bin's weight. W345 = 11.8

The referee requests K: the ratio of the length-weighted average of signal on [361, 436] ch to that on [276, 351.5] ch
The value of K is 1.14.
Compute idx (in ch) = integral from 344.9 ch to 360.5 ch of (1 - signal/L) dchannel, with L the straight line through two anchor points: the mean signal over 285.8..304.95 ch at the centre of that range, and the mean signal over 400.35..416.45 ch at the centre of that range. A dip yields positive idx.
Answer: 7.42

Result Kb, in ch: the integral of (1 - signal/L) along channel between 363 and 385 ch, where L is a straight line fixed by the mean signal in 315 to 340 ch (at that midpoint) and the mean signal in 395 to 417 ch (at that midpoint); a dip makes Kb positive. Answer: 3.1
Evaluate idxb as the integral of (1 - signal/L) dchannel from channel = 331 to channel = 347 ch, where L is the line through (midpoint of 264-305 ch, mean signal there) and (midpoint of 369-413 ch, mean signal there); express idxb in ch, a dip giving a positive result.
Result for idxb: 2.89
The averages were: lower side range 16.3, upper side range 18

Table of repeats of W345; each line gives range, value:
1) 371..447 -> 17.5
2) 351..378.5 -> 12.3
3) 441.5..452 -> 9.37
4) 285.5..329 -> 16.8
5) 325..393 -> 14.2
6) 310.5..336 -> 17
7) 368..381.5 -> 16.2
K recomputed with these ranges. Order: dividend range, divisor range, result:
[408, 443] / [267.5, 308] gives 1.11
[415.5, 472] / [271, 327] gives 0.97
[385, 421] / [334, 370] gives 1.64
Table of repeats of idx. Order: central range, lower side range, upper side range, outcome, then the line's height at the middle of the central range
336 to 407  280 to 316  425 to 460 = 1.0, 15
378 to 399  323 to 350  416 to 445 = -2.7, 15.7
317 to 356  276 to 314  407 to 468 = 4.8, 16.2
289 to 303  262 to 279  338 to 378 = -0.9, 15.3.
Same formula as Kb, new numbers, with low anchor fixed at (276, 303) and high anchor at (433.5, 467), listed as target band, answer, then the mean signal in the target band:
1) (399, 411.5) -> -4.90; 19.9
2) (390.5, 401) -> -2.60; 18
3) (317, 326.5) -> -1.37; 17.9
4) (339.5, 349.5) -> 2.09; 12.1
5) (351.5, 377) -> 4.83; 12.1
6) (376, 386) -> -2.24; 18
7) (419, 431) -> -4.84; 19.6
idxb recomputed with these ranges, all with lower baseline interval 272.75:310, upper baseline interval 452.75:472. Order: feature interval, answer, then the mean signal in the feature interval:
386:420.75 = -3.9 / 19.1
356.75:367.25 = 3.8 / 10.8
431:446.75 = 4.1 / 12.9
